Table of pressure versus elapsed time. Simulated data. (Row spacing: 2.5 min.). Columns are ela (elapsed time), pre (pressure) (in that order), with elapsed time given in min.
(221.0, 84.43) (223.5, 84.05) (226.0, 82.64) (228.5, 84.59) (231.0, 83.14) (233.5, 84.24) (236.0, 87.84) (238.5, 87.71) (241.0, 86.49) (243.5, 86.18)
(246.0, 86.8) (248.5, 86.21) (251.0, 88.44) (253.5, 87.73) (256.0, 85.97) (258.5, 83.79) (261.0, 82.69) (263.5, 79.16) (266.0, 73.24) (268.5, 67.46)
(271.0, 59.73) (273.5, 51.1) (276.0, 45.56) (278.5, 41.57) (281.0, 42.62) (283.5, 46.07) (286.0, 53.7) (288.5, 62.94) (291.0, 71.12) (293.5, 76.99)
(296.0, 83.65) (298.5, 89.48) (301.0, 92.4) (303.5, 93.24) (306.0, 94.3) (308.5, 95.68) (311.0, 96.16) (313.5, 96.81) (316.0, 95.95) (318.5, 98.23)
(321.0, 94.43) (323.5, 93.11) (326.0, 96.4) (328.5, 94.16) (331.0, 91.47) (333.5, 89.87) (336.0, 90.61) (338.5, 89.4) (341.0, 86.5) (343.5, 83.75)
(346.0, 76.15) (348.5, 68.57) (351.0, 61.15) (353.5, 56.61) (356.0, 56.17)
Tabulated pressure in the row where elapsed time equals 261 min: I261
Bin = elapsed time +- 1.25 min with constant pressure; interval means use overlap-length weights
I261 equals 82.69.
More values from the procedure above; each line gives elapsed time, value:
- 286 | 53.7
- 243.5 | 86.18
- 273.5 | 51.1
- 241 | 86.49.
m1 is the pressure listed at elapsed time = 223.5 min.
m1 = 84.05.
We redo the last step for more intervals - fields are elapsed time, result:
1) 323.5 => 93.11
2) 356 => 56.17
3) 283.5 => 46.07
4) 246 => 86.8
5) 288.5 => 62.94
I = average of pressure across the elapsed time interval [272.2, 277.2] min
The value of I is 48.5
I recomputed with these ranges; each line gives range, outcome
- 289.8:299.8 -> 80.4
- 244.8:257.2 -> 87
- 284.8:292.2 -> 62.6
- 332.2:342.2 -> 89.1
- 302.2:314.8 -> 95.2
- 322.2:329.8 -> 94.5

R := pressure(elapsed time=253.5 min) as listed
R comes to 87.73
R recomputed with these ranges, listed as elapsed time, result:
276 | 45.56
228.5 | 84.59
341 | 86.5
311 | 96.16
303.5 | 93.24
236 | 87.84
